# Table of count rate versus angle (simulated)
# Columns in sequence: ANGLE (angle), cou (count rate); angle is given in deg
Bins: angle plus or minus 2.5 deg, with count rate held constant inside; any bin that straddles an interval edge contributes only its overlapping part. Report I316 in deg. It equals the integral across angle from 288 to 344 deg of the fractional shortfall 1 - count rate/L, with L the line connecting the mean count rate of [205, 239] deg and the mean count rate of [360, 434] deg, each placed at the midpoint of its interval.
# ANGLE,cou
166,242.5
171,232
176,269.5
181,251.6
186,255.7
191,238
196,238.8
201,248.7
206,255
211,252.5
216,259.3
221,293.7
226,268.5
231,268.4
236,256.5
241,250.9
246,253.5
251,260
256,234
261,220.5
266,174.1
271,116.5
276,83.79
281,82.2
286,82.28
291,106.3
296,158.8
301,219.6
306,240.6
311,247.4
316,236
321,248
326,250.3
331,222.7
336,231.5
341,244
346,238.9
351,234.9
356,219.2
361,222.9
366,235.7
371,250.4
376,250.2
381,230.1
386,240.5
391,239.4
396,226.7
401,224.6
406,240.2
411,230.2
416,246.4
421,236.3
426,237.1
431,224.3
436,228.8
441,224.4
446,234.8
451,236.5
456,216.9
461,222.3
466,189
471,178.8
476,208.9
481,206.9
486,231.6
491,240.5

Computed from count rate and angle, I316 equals 7.1 deg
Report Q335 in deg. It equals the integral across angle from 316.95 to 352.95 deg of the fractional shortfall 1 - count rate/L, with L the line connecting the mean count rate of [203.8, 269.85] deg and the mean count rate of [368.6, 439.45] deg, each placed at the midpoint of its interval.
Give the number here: 0.3 deg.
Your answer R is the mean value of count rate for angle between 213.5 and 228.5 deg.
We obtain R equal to 274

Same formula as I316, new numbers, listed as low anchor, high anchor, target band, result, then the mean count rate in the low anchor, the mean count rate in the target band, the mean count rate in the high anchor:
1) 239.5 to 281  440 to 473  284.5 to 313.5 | 2.5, 191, 179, 215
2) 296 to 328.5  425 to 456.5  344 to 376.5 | -0.4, 234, 235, 229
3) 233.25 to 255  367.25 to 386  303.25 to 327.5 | 0.4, 254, 244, 243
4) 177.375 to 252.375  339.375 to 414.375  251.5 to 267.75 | 2.2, 257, 217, 235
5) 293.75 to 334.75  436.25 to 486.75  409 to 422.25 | -1.1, 228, 238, 215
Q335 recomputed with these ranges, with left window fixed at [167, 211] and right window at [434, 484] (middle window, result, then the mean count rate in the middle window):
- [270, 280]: 6.01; 95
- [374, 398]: -1.44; 237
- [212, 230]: -1.98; 272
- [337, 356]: -0.59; 236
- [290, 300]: 3.64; 150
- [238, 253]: -0.81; 255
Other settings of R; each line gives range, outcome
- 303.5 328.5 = 244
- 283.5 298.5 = 116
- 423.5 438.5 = 230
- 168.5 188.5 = 252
